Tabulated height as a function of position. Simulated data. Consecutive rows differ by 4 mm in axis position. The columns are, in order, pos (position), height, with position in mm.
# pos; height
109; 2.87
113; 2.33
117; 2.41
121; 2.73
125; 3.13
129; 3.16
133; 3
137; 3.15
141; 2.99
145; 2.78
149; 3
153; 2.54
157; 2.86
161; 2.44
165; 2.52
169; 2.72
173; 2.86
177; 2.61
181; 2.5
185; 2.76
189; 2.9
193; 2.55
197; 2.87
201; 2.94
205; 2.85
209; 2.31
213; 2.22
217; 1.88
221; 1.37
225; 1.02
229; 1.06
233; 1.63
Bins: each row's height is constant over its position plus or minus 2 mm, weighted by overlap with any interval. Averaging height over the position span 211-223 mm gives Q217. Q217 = 1.82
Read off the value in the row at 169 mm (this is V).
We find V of 2.72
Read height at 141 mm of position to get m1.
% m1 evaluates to 2.99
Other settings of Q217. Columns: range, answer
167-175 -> 2.79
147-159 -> 2.8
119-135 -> 3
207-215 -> 2.27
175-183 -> 2.55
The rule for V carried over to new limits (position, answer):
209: 2.31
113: 2.33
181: 2.5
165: 2.52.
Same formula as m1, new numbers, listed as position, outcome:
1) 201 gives 2.94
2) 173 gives 2.86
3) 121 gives 2.73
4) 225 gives 1.02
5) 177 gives 2.61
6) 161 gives 2.44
